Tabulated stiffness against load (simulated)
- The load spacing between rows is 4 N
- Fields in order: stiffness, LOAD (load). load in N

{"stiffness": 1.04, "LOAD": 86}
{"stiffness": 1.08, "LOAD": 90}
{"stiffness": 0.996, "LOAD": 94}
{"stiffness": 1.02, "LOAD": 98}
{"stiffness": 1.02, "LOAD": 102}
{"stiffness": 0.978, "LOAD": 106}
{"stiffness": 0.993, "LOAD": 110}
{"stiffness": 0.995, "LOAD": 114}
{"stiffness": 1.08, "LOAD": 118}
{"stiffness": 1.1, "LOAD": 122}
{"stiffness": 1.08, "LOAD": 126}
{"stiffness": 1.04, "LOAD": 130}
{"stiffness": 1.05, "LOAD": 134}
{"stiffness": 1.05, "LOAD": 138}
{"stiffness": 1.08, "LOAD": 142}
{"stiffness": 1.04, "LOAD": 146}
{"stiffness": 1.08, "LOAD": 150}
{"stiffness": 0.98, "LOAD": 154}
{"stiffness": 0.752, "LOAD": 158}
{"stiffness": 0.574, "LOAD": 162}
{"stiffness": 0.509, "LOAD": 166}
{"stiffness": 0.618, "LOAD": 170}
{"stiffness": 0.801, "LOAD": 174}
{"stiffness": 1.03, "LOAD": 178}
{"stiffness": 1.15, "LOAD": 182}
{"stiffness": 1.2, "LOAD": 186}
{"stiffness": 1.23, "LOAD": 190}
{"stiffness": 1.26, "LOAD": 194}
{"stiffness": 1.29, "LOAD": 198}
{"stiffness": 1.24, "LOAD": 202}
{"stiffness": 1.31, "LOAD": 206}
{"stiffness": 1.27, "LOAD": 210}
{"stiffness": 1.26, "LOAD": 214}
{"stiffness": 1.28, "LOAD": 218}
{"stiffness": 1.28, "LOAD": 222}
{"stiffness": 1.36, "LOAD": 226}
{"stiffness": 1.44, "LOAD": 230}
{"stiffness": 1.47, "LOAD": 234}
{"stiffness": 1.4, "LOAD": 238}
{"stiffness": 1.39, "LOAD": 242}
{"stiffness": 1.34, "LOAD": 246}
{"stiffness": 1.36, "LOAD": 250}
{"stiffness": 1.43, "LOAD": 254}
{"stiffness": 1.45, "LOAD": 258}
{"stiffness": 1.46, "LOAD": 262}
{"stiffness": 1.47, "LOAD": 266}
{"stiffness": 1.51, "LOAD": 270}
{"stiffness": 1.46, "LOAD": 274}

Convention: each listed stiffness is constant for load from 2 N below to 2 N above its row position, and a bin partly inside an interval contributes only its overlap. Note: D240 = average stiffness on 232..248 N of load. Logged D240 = 1.4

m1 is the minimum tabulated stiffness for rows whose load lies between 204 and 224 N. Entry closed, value 1.26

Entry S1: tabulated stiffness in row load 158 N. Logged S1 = 0.752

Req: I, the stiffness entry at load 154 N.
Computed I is 0.98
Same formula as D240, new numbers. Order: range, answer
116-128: 1.09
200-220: 1.27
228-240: 1.44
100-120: 1.01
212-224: 1.27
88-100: 1.03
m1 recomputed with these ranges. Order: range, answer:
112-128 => 0.995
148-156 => 0.98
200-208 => 1.24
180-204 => 1.15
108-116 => 0.993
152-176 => 0.509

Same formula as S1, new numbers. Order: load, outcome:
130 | 1.04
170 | 0.618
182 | 1.15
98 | 1.02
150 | 1.08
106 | 0.978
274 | 1.46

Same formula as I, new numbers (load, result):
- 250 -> 1.36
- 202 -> 1.24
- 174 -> 0.801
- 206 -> 1.31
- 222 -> 1.28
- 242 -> 1.39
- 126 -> 1.08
